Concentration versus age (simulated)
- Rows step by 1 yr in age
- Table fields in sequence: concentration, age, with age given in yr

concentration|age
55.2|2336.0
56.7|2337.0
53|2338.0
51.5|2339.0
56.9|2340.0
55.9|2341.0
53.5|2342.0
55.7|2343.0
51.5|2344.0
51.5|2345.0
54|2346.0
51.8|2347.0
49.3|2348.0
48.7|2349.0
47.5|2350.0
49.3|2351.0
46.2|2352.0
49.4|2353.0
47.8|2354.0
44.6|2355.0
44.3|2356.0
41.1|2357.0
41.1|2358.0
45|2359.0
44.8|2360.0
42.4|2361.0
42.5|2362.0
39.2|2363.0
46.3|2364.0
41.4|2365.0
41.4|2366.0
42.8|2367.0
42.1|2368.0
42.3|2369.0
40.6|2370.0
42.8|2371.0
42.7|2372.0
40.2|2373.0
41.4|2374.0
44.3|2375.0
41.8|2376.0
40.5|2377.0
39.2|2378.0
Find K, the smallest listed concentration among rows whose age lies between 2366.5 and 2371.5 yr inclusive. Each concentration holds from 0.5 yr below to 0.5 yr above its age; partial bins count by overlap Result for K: 40.6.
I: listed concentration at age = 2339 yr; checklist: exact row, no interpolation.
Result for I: 51.5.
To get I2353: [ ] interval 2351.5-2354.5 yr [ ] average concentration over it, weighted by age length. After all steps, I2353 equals 47.8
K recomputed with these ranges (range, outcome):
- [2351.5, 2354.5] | 46.2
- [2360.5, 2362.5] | 42.4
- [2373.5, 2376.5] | 41.4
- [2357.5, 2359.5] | 41.1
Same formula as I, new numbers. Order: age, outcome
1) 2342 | 53.5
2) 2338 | 53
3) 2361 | 42.4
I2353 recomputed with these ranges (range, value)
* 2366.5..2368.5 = 42.5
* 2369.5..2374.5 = 41.5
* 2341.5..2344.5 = 53.6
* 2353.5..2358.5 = 43.8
